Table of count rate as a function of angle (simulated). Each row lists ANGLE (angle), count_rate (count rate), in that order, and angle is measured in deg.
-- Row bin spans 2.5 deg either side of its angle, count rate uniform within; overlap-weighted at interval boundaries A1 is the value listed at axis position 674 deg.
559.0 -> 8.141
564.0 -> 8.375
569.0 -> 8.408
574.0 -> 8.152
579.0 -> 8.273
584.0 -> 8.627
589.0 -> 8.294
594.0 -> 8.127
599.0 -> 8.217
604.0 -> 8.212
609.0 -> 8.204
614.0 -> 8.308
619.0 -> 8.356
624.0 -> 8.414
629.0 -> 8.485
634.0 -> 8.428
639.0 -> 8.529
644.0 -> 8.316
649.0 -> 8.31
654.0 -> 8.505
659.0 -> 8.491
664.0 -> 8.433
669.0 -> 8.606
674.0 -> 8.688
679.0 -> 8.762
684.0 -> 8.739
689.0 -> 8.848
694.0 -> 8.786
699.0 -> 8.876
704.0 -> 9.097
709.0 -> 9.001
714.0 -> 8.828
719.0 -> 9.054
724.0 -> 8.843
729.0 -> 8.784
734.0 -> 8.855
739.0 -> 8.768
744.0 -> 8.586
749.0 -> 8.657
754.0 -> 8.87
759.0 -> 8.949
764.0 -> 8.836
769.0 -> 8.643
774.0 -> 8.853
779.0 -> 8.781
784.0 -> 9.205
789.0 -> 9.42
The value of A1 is 8.688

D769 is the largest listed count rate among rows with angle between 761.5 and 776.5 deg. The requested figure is 8.853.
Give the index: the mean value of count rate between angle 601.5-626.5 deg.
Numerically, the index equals 8.3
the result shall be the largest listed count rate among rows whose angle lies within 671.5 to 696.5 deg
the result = 8.848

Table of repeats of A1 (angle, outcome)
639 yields 8.529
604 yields 8.212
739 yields 8.768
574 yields 8.152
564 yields 8.375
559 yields 8.141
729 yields 8.784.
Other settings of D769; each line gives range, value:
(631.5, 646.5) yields 8.529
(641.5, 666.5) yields 8.505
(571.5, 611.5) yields 8.627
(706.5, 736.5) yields 9.054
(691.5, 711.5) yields 9.097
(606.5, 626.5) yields 8.414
